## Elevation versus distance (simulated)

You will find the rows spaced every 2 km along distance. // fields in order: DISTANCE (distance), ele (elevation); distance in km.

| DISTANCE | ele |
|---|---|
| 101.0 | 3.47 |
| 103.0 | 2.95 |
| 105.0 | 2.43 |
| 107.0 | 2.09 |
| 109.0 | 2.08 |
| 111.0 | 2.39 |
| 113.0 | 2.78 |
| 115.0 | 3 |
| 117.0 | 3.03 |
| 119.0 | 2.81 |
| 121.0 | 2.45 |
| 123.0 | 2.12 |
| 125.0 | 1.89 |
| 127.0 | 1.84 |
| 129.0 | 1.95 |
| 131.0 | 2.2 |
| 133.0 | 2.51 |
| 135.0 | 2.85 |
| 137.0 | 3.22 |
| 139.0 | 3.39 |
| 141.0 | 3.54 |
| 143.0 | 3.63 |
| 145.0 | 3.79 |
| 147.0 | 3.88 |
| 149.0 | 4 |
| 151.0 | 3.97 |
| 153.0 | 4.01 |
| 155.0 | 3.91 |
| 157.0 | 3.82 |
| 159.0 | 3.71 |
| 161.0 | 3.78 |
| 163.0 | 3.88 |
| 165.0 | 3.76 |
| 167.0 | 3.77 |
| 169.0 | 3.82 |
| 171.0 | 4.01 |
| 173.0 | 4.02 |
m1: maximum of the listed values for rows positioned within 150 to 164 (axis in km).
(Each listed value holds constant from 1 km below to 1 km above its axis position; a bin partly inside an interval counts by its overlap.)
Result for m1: 4.01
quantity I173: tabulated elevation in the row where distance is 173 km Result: 4.02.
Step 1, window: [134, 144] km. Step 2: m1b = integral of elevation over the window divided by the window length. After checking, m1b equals 3.33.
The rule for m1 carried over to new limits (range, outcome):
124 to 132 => 2.2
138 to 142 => 3.54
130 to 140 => 3.39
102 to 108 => 2.95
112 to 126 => 3.03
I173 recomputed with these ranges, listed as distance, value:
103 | 2.95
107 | 2.09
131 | 2.2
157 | 3.82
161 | 3.78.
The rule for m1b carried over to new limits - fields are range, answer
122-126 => 2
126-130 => 1.9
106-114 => 2.33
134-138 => 3.04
